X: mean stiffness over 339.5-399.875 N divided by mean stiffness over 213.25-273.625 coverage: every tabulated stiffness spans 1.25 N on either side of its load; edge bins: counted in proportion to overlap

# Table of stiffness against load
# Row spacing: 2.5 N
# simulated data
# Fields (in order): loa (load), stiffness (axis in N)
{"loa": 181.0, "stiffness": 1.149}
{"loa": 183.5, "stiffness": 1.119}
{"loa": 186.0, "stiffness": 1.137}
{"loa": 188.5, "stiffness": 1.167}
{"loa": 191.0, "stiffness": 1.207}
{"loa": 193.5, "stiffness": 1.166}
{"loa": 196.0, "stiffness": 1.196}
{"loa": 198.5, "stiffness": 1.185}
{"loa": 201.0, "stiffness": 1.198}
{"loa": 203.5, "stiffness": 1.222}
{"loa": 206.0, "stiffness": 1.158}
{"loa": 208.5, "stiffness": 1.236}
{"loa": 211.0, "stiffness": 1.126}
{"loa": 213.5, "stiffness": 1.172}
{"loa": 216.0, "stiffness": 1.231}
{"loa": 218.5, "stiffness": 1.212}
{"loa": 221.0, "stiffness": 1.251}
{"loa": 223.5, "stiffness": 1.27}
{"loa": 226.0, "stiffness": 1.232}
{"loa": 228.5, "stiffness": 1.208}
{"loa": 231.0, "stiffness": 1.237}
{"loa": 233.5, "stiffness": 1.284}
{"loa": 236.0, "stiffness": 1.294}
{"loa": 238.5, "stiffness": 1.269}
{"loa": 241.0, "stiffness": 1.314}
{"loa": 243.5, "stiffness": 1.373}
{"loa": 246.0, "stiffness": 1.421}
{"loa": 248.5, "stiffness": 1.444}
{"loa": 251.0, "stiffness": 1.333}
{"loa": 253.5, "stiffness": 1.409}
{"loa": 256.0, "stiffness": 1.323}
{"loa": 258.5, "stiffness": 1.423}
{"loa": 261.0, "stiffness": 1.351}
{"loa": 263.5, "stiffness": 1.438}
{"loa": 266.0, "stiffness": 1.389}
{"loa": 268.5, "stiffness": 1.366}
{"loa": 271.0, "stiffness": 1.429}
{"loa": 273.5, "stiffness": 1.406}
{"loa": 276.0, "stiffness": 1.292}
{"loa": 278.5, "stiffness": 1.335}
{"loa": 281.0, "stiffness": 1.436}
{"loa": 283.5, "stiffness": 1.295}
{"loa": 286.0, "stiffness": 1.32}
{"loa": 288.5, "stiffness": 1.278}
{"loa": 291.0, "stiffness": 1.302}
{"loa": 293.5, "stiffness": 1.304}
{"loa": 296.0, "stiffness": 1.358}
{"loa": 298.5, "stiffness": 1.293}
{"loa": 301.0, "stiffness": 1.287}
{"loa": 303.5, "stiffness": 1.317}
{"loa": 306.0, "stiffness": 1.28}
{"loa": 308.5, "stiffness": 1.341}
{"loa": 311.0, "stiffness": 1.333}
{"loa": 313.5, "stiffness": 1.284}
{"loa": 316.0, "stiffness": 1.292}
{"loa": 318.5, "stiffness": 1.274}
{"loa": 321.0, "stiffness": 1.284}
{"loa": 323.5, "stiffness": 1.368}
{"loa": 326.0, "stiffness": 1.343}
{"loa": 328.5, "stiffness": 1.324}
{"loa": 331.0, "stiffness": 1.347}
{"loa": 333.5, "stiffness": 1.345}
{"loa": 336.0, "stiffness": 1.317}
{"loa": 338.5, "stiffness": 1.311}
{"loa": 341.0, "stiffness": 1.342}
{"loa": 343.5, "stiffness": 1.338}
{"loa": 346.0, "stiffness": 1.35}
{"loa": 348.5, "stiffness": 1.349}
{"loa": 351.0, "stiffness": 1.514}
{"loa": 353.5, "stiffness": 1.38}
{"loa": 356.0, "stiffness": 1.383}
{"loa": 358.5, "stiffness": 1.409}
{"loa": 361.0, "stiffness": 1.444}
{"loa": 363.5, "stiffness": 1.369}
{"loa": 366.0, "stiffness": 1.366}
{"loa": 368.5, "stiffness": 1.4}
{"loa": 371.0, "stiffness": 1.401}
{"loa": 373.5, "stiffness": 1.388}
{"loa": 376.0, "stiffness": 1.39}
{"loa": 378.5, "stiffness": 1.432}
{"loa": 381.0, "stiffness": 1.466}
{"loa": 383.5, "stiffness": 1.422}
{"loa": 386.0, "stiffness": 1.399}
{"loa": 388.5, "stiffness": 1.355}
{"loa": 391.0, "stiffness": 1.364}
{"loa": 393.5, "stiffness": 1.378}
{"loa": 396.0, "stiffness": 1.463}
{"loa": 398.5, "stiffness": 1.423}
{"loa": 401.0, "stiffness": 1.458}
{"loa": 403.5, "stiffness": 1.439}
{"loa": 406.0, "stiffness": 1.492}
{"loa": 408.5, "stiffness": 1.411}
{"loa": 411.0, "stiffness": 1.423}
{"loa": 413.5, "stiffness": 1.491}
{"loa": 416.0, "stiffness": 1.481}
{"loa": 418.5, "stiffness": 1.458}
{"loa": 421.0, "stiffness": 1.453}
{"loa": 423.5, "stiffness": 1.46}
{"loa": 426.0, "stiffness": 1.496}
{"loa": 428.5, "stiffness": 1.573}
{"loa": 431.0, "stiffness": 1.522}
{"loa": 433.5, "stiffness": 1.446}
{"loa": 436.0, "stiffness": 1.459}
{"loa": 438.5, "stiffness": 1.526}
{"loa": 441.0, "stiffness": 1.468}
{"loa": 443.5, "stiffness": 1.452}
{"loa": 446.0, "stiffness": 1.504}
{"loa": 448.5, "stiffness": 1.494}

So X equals 1.05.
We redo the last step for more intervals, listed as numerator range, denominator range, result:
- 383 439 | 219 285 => 1.08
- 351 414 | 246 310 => 1.05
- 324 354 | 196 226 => 1.12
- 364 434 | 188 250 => 1.15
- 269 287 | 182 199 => 1.17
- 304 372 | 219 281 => 1.01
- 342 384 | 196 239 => 1.15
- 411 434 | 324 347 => 1.11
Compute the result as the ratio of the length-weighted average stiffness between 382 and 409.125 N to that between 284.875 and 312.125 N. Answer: 1.08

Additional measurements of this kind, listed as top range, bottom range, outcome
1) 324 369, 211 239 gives 1.11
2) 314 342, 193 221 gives 1.11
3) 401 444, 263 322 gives 1.11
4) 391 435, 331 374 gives 1.06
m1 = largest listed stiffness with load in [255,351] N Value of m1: 1.514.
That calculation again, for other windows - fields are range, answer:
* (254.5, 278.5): 1.438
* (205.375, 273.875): 1.444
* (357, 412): 1.492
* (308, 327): 1.368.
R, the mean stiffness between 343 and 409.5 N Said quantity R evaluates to 1.41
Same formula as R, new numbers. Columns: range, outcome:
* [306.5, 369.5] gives 1.35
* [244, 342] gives 1.34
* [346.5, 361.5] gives 1.41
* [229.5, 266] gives 1.35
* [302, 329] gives 1.31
